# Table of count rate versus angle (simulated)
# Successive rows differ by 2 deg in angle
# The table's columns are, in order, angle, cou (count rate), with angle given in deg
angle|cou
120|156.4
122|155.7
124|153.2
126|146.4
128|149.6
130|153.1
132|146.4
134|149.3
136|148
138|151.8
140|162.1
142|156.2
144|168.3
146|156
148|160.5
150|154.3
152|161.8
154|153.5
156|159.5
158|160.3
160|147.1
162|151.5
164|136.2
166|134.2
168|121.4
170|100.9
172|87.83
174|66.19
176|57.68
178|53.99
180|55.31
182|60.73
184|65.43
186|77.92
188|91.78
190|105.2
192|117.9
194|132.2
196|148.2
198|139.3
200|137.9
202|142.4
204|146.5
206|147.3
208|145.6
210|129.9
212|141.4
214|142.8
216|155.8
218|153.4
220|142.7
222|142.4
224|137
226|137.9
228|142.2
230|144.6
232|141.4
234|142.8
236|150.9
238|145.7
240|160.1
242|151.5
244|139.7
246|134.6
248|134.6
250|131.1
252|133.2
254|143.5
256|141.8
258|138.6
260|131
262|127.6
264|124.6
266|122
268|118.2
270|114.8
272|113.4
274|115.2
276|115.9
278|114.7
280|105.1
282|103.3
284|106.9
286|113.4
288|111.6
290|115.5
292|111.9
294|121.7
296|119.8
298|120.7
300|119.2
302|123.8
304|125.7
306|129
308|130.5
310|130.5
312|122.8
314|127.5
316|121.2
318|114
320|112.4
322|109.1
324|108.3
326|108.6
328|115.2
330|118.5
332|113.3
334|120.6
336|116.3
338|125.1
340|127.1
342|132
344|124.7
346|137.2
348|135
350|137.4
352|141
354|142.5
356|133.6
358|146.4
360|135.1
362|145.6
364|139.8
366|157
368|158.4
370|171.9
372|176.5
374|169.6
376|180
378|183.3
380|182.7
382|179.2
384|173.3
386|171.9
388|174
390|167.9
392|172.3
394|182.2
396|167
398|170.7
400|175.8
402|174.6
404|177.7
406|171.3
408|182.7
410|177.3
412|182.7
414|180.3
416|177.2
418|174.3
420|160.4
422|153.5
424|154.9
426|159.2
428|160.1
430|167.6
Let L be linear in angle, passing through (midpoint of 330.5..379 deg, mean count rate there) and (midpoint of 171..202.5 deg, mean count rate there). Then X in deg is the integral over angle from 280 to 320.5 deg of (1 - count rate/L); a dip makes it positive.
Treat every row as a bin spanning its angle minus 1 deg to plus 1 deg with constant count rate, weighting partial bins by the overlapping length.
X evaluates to 2.9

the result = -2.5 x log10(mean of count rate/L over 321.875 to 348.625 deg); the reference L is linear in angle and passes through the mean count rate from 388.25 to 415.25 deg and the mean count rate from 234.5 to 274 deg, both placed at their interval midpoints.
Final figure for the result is 0.28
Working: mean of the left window 134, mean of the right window 176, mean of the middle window 121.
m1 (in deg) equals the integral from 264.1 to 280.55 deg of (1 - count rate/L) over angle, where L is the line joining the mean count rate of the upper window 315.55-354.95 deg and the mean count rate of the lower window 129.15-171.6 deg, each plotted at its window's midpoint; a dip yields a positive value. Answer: 2.0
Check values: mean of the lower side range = 148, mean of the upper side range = 123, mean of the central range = 116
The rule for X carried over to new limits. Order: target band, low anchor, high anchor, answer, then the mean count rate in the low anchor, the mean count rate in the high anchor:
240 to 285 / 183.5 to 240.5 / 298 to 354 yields 1.3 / 135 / 123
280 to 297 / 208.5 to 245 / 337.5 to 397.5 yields 4.2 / 145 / 156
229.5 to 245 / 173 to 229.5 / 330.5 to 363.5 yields -3.2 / 119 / 132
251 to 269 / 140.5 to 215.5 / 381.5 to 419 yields 1.6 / 125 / 175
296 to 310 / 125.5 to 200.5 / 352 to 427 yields 2.5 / 127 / 167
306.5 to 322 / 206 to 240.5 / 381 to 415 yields 3.7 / 144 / 175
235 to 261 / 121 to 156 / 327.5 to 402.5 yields 2.1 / 155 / 152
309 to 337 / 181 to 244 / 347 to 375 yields 5.4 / 133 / 149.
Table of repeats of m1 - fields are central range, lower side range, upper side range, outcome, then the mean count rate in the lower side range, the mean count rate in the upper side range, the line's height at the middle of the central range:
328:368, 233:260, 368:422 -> 7.57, 142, 175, 164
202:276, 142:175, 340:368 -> 0.83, 139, 139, 139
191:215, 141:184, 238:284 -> -2.79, 123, 128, 125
